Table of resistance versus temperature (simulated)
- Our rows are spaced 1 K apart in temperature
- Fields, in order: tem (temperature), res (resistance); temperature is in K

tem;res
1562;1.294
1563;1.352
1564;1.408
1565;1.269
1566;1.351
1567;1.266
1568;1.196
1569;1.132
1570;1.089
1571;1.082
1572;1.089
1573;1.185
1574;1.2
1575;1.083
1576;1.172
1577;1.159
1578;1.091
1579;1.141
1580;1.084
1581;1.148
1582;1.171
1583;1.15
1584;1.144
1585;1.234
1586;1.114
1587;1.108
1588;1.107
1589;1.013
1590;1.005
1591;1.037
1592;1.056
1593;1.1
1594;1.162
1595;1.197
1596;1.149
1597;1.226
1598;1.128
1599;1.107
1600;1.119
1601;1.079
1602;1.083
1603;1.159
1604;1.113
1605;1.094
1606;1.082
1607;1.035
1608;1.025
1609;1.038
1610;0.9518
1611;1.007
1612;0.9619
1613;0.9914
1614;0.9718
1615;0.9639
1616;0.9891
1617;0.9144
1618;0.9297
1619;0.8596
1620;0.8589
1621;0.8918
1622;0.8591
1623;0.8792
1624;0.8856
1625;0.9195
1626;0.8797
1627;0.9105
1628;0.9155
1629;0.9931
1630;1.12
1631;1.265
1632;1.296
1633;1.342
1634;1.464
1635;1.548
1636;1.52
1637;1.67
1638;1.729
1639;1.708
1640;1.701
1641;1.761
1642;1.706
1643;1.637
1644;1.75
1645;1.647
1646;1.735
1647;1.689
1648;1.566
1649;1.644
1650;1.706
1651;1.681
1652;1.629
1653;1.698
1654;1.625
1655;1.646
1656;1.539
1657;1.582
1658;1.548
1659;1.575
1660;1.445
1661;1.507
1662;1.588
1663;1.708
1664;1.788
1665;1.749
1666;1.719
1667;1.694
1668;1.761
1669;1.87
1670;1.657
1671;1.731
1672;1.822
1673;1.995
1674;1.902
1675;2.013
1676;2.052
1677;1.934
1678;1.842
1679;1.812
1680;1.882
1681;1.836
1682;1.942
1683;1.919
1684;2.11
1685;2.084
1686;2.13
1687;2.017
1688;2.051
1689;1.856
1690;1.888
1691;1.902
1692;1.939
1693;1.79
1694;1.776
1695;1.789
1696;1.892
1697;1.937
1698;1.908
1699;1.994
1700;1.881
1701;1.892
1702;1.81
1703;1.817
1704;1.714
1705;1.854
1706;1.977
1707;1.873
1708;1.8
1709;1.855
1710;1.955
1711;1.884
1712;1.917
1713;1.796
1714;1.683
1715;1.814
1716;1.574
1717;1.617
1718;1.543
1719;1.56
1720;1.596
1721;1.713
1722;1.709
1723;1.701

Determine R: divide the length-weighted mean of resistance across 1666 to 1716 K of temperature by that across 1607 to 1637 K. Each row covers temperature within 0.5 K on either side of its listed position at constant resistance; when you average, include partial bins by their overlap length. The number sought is 1.79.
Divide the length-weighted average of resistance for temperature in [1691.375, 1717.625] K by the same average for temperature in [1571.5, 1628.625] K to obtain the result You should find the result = 1.75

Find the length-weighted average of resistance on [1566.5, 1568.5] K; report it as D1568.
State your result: 1.23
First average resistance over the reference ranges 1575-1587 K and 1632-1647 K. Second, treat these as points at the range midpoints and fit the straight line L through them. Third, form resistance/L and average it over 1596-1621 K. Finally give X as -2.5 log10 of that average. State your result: 0.31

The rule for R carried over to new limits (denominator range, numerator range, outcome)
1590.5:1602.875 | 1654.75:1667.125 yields 1.44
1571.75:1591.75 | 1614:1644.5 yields 1.09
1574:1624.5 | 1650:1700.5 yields 1.71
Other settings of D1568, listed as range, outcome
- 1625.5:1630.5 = 0.964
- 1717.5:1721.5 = 1.6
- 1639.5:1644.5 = 1.71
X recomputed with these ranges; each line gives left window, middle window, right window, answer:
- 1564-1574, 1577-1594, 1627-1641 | 0.13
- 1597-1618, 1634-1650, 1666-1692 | -0.14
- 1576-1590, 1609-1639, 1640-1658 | 0.32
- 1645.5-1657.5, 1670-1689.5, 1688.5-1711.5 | -0.09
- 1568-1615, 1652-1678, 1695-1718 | -0.10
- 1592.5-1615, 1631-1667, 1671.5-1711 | -0.08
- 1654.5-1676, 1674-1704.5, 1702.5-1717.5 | -0.09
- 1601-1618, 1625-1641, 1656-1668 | -0.03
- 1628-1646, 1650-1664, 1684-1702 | 0.03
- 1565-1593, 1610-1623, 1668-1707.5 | 0.44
